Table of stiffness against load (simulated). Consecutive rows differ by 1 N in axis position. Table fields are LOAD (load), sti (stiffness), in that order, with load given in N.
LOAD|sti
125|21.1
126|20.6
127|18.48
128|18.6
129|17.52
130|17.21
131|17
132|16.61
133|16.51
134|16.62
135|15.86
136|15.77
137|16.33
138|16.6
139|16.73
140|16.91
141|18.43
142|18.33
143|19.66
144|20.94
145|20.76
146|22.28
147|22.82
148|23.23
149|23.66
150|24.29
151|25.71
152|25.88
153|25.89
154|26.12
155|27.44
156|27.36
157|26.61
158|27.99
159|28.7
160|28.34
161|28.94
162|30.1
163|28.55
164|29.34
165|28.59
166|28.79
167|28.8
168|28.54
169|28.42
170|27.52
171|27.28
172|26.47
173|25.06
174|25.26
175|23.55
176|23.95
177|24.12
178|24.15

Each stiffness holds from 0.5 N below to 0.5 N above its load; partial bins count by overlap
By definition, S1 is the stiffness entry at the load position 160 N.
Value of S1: 28.34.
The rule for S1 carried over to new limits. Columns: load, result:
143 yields 19.66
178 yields 24.15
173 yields 25.06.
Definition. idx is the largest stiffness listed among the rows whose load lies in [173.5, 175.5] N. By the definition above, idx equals 25.26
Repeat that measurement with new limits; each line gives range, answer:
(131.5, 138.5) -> 16.62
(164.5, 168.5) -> 28.8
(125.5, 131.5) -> 20.6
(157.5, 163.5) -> 30.1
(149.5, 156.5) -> 27.44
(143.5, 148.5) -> 23.23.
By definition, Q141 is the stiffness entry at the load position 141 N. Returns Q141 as 18.43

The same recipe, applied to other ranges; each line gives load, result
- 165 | 28.59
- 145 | 20.76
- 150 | 24.29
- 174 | 25.26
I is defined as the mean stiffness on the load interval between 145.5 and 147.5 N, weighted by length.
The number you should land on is 22.6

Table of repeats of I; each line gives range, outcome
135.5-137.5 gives 16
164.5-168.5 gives 28.7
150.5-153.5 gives 25.8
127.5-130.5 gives 17.8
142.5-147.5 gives 21.3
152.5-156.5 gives 26.7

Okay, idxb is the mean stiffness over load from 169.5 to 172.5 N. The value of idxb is 27.1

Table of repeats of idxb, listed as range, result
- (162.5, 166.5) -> 28.8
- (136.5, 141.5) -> 17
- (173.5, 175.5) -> 24.4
